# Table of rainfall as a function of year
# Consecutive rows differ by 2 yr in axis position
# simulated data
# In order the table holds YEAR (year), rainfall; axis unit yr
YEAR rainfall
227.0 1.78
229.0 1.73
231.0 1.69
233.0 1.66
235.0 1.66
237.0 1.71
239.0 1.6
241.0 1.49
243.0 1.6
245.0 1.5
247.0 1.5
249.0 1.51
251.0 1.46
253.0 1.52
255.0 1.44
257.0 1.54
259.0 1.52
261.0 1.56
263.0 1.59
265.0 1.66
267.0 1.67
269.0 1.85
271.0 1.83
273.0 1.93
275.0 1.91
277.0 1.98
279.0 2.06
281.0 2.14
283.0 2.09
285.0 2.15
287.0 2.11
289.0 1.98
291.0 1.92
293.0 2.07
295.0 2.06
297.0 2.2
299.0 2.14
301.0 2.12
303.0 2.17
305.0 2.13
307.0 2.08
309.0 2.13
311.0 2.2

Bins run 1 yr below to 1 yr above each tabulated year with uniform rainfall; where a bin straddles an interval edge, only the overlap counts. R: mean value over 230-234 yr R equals 1.67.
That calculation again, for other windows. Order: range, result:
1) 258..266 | 1.58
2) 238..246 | 1.55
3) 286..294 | 2.02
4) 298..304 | 2.14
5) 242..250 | 1.53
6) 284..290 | 2.08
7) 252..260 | 1.5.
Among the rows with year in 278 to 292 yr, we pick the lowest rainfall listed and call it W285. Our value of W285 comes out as 1.92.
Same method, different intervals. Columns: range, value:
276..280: 1.98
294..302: 2.06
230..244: 1.49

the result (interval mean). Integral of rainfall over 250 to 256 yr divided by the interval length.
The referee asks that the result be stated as 1.47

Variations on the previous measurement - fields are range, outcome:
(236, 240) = 1.66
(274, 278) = 1.94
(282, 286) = 2.12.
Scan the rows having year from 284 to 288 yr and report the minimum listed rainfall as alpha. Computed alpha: 2.11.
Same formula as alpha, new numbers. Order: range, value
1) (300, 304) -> 2.12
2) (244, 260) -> 1.44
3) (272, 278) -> 1.91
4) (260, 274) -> 1.56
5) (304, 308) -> 2.08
